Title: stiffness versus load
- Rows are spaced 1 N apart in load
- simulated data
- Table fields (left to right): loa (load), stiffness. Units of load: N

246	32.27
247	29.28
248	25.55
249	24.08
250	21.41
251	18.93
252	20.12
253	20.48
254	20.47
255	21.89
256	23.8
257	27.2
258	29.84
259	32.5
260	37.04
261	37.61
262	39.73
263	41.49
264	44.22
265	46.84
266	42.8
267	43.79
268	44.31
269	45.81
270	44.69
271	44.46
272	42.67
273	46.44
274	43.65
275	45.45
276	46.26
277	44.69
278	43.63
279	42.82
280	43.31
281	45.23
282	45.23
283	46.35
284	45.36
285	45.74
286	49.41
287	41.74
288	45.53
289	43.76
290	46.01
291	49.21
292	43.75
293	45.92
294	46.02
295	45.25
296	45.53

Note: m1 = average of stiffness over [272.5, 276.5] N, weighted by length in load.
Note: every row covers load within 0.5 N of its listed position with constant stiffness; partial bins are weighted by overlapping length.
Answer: 45.4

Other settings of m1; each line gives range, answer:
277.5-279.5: 43.2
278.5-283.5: 44.6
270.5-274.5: 44.3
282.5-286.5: 46.7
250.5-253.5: 19.8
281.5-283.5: 45.8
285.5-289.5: 45.1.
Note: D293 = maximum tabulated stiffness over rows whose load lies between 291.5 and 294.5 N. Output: 46.02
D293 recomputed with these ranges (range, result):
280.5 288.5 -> 49.41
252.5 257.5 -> 27.2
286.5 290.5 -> 46.01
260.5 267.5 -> 46.84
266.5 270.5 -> 45.81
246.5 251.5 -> 29.28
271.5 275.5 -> 46.44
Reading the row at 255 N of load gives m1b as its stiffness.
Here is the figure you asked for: 21.89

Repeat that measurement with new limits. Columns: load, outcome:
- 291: 49.21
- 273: 46.44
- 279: 42.82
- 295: 45.25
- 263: 41.49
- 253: 20.48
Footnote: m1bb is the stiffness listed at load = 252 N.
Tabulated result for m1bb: 20.12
